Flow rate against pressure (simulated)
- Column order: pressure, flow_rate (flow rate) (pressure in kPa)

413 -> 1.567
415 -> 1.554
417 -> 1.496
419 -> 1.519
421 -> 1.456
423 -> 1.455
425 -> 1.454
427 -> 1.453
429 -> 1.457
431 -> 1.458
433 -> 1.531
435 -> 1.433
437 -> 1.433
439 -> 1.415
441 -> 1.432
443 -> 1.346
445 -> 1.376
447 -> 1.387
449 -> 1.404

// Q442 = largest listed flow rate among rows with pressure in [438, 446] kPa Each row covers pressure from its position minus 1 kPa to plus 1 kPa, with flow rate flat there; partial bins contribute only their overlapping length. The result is 1.432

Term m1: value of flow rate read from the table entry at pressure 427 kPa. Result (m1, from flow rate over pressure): 1.453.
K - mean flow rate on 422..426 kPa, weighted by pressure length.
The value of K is 1.45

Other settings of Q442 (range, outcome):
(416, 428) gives 1.519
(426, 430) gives 1.457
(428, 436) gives 1.531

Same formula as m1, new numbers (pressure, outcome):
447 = 1.387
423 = 1.455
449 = 1.404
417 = 1.496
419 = 1.519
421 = 1.456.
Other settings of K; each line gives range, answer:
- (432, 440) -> 1.45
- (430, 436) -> 1.47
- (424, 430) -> 1.45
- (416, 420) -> 1.51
